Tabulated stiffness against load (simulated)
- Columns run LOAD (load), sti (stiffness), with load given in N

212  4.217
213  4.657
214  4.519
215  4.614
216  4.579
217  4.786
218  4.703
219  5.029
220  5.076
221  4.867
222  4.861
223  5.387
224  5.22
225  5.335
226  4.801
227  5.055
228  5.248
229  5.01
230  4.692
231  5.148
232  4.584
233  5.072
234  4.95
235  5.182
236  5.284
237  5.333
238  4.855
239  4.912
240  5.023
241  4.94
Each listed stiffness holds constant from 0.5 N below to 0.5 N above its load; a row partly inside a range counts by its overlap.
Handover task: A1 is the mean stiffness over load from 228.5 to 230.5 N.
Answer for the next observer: 4.85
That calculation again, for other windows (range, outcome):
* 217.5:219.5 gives 4.87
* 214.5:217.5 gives 4.66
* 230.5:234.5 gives 4.94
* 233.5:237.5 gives 5.19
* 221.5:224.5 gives 5.16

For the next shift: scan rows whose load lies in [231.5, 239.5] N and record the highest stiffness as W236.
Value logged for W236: 5.333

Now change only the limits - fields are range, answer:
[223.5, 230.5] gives 5.335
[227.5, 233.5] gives 5.248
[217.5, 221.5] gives 5.076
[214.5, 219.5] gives 5.029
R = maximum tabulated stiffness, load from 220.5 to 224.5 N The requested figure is 5.387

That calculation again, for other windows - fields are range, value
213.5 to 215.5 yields 4.614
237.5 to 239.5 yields 4.912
